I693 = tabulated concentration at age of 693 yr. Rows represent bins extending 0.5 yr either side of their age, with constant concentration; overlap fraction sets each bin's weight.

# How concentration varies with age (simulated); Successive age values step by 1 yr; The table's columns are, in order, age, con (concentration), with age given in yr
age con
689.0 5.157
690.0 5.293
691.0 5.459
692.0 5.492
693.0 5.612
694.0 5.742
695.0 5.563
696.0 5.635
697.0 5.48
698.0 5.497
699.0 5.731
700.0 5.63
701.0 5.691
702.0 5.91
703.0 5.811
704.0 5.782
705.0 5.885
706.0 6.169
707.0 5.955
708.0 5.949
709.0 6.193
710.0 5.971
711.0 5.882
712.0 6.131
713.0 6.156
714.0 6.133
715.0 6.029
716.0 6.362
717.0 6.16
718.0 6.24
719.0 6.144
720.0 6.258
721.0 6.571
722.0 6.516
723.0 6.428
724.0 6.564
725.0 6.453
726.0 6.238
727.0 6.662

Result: 5.612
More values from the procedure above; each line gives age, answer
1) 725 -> 6.453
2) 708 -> 5.949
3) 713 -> 6.156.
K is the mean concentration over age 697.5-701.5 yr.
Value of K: 5.64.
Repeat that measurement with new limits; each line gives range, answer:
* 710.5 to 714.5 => 6.08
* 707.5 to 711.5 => 6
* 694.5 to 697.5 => 5.56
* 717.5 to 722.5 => 6.35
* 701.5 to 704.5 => 5.83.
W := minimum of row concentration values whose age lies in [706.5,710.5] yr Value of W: 5.949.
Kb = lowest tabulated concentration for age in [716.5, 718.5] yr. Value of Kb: 6.16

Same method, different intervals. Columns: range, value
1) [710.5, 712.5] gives 5.882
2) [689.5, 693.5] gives 5.293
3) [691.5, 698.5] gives 5.48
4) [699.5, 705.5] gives 5.63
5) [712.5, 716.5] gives 6.029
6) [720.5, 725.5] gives 6.428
